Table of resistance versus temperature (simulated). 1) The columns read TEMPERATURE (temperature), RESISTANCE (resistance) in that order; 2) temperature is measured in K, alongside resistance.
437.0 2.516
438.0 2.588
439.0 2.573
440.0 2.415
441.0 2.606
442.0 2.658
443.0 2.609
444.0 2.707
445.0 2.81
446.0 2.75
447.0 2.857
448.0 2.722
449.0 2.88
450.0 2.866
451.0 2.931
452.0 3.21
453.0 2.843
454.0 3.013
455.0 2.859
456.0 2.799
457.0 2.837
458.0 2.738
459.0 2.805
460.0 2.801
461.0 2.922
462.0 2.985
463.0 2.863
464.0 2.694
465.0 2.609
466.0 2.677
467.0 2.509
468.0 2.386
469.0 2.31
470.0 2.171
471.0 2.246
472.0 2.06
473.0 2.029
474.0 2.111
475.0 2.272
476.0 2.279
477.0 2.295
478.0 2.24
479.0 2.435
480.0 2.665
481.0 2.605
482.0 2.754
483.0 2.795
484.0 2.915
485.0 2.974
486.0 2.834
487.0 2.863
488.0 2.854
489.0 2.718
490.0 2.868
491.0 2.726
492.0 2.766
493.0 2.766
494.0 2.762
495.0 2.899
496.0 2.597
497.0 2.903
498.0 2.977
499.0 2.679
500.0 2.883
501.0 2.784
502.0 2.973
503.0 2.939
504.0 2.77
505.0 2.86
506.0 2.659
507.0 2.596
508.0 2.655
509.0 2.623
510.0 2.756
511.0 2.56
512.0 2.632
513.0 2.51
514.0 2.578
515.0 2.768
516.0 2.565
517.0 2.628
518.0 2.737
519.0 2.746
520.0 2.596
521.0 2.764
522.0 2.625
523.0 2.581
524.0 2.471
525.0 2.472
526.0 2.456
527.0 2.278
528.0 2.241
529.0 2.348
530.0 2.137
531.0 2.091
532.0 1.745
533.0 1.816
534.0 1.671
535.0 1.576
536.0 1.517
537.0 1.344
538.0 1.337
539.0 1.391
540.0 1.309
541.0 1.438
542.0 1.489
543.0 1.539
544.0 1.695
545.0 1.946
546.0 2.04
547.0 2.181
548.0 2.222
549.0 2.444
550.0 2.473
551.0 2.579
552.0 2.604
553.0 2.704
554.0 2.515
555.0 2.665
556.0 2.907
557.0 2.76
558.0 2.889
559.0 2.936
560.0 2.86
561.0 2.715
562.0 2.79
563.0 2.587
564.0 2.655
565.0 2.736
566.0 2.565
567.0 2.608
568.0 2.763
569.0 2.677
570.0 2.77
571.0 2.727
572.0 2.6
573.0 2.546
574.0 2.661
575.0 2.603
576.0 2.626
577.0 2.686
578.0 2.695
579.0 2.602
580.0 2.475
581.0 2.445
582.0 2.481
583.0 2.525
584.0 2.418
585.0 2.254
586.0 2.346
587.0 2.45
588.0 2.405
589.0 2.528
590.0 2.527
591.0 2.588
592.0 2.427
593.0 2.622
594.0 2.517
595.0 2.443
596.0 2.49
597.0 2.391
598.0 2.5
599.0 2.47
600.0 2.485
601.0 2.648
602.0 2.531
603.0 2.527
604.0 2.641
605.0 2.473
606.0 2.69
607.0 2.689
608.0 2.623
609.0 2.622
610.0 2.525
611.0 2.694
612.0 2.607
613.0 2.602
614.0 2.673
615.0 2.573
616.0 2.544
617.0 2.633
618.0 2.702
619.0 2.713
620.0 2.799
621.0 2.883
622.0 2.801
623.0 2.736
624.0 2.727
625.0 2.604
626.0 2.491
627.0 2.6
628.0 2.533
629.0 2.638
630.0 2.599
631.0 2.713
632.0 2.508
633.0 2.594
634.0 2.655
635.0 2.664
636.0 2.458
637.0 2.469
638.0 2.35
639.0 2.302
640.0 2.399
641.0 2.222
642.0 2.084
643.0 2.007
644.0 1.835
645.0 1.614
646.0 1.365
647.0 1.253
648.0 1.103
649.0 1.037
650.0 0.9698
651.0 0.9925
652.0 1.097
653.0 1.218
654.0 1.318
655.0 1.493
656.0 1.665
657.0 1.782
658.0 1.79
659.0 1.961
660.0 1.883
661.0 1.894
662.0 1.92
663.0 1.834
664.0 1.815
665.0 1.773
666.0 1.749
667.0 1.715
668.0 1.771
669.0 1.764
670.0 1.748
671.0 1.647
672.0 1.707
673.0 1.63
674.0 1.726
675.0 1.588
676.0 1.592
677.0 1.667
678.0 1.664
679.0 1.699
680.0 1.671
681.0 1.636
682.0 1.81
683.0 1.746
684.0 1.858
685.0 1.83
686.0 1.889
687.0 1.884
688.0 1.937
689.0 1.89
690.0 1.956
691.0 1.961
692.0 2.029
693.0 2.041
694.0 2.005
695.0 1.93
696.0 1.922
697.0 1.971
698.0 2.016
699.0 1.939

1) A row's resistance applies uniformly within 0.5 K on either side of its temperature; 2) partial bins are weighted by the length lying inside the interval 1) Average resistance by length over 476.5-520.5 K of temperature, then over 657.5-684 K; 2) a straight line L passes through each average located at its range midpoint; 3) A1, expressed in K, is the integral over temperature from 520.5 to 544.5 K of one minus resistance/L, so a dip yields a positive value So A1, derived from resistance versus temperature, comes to 5.7 K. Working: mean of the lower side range 2.72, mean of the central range 1.93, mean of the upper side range 1.75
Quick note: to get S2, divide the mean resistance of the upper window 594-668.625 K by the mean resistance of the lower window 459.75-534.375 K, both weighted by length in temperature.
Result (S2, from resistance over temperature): 0.9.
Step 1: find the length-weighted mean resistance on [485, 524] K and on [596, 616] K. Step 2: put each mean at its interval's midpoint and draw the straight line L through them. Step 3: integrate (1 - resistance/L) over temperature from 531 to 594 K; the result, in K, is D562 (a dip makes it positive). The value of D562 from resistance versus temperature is 6.9 K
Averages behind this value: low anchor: 2.74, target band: 2.35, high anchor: 2.57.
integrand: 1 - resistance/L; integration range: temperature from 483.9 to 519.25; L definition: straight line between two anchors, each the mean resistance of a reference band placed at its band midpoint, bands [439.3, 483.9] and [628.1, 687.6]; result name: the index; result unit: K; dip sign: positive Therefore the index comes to -4.1 K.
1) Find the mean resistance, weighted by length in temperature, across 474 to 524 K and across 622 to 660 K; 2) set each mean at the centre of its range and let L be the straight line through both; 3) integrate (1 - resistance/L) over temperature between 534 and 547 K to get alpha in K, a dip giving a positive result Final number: 4.77 K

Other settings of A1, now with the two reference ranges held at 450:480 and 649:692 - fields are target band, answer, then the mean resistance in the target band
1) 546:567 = -4.2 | 2.62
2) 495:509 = -2.1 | 2.79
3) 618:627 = -3.8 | 2.71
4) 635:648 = -1.4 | 2.02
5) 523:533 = 0.3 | 2.24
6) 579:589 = -1.8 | 2.44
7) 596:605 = -2.4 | 2.52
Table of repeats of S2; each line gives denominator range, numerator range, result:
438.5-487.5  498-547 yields 0.87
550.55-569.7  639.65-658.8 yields 0.57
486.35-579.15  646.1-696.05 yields 0.68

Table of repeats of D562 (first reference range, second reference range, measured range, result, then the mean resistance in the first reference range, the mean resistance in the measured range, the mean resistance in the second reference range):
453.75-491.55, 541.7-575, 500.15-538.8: 2.45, 2.62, 2.4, 2.52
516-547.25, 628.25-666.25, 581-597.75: -4.16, 2.05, 2.46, 1.9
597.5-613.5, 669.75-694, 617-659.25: 2.76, 2.58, 2.12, 1.79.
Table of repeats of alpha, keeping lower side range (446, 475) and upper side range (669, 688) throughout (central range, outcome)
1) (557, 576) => -4.26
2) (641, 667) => 3.38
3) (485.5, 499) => -1.49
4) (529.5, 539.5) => 2.92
